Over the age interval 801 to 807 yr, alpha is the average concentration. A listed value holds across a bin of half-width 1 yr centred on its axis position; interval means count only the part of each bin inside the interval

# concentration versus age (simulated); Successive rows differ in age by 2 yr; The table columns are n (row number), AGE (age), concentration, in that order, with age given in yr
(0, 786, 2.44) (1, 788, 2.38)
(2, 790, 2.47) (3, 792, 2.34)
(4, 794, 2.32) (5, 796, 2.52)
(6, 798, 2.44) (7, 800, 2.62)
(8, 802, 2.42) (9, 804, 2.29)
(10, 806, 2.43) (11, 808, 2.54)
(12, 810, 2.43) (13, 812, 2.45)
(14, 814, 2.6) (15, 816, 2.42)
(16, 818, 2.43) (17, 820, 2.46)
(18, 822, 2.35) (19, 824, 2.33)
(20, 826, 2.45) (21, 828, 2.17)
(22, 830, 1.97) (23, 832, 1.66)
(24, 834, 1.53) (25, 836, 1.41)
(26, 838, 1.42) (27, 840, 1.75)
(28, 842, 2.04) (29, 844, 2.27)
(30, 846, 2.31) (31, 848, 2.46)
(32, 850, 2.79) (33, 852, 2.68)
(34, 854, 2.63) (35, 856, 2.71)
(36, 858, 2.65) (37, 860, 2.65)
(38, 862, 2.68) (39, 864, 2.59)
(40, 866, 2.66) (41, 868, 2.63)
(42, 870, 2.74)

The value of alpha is 2.38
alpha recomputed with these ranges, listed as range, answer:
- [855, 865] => 2.66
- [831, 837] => 1.53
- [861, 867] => 2.64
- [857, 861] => 2.65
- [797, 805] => 2.44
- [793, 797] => 2.42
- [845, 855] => 2.57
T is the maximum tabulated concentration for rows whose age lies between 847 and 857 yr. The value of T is 2.79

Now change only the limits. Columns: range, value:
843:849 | 2.46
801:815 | 2.6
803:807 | 2.43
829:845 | 2.27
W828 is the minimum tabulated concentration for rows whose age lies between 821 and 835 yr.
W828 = 1.53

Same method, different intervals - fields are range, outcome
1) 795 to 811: 2.29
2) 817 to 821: 2.43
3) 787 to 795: 2.32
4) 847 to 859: 2.46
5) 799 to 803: 2.42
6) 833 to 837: 1.41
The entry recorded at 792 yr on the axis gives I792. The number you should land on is 2.34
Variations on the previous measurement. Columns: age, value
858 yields 2.65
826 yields 2.45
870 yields 2.74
